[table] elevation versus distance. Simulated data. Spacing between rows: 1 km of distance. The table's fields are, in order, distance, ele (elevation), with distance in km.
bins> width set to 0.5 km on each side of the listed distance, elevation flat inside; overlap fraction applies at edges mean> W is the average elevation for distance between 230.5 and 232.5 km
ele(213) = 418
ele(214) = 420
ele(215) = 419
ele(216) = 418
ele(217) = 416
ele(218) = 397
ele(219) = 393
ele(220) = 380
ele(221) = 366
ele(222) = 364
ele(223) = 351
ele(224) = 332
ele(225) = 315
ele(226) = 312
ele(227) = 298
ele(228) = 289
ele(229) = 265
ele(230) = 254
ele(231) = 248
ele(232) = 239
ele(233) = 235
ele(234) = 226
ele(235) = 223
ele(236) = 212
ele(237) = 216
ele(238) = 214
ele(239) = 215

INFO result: 244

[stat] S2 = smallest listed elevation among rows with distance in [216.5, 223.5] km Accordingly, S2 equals 351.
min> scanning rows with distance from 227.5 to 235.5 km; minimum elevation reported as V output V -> 223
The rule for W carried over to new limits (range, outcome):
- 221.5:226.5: 335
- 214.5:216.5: 418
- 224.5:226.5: 314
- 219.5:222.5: 370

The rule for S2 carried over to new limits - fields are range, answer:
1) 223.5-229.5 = 265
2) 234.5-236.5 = 212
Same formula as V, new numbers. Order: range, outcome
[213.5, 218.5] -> 397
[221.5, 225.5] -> 315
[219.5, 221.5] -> 366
